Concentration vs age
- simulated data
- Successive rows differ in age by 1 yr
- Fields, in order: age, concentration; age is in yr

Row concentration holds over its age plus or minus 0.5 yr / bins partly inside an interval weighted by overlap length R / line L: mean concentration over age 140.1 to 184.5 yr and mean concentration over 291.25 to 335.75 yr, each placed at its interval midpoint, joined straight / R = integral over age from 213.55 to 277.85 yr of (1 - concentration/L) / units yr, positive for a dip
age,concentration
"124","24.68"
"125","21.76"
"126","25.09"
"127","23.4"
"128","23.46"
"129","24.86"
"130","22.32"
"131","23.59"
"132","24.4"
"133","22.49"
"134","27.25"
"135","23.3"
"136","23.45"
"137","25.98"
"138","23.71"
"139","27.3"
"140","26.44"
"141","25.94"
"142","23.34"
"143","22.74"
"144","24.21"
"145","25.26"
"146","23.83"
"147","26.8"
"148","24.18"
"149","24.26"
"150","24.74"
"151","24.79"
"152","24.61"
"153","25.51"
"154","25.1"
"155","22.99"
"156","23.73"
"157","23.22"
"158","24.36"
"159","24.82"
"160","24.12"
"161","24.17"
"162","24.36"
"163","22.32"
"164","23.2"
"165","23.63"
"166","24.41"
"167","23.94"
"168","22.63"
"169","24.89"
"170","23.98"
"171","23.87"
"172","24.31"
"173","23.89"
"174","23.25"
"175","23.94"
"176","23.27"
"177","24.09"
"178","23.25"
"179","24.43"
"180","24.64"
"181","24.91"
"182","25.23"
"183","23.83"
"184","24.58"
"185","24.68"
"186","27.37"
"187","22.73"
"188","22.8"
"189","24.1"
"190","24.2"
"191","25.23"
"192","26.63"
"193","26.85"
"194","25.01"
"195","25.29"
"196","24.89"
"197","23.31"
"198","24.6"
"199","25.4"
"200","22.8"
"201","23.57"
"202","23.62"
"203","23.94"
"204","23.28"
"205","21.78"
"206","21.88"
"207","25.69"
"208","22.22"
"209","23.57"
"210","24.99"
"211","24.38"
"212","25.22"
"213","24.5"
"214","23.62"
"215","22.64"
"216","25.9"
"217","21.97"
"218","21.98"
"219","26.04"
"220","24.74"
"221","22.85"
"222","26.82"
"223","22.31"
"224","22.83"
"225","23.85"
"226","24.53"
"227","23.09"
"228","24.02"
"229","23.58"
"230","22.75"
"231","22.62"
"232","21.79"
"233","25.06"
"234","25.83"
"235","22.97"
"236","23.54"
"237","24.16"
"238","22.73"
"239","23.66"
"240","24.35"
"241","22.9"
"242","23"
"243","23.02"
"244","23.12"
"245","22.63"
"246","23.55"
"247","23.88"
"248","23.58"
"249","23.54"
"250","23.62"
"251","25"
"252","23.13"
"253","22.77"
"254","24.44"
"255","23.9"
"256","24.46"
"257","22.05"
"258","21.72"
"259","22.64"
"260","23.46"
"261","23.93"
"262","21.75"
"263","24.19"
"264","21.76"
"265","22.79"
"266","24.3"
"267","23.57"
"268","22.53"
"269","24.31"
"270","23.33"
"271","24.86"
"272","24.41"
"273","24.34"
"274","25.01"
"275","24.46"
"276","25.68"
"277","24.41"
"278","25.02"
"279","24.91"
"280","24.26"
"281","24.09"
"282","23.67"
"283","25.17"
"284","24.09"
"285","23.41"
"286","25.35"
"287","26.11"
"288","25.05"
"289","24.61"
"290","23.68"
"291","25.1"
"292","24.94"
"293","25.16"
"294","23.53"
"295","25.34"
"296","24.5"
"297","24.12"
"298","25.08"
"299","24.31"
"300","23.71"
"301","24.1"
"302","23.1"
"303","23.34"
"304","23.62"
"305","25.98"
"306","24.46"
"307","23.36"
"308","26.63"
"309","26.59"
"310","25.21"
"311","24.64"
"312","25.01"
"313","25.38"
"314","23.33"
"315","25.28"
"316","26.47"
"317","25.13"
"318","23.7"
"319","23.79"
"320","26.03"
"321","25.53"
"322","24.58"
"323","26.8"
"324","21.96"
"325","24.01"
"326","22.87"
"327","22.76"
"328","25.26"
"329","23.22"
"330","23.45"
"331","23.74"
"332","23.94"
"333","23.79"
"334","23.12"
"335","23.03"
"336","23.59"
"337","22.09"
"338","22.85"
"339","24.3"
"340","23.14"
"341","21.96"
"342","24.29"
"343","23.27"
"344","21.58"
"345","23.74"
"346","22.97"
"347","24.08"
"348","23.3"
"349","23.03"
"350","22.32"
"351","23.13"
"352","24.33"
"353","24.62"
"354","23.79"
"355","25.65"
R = 1.78 yr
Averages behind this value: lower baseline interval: 24.2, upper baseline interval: 24.4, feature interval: 23.6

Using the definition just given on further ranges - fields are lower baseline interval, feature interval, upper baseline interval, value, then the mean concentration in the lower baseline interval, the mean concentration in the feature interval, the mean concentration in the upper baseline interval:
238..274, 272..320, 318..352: -2.3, 23.5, 24.7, 23.6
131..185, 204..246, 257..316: 1.1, 24.3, 23.6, 24.3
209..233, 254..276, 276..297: 0.7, 23.8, 23.6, 24.6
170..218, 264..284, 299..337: 0.0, 24.1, 24.2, 24.3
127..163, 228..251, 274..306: 0.9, 24.4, 23.5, 24.5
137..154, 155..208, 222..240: 0.5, 24.9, 24.1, 23.6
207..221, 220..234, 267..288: 0.2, 24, 23.7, 24.5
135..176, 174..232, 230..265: -0.6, 24.3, 24.1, 23.4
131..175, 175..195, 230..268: -0.5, 24.3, 24.6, 23.4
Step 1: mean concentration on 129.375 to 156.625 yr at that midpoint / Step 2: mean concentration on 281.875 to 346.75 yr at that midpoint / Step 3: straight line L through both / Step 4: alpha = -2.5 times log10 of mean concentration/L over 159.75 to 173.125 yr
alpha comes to 0.03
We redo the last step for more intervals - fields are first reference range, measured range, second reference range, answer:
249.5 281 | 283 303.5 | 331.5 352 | -0.04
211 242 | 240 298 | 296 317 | 0.01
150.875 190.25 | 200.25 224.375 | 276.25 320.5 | 0.02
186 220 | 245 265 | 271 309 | 0.05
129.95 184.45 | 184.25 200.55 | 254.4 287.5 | -0.03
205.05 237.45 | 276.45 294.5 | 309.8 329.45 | -0.01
